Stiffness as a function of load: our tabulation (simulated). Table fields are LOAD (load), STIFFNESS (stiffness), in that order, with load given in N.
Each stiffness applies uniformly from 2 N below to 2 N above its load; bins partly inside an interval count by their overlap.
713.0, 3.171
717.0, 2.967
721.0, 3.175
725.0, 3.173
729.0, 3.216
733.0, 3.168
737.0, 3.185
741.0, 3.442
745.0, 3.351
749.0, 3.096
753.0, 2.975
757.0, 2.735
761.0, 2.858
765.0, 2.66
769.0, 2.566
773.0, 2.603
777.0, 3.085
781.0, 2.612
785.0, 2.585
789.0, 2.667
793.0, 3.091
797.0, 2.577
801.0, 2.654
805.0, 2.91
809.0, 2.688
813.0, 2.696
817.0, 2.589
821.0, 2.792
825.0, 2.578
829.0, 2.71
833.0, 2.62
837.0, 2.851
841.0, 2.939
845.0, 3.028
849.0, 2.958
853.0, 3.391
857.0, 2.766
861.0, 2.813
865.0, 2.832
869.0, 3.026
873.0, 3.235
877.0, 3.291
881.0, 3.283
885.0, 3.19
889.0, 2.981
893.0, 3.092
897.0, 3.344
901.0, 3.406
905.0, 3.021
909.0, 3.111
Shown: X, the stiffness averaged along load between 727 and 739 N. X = 3.19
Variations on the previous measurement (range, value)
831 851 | 2.88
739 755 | 3.22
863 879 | 3.1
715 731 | 3.13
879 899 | 3.18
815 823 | 2.69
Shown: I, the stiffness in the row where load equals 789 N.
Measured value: 2.667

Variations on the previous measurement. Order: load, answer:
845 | 3.028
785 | 2.585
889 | 2.981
